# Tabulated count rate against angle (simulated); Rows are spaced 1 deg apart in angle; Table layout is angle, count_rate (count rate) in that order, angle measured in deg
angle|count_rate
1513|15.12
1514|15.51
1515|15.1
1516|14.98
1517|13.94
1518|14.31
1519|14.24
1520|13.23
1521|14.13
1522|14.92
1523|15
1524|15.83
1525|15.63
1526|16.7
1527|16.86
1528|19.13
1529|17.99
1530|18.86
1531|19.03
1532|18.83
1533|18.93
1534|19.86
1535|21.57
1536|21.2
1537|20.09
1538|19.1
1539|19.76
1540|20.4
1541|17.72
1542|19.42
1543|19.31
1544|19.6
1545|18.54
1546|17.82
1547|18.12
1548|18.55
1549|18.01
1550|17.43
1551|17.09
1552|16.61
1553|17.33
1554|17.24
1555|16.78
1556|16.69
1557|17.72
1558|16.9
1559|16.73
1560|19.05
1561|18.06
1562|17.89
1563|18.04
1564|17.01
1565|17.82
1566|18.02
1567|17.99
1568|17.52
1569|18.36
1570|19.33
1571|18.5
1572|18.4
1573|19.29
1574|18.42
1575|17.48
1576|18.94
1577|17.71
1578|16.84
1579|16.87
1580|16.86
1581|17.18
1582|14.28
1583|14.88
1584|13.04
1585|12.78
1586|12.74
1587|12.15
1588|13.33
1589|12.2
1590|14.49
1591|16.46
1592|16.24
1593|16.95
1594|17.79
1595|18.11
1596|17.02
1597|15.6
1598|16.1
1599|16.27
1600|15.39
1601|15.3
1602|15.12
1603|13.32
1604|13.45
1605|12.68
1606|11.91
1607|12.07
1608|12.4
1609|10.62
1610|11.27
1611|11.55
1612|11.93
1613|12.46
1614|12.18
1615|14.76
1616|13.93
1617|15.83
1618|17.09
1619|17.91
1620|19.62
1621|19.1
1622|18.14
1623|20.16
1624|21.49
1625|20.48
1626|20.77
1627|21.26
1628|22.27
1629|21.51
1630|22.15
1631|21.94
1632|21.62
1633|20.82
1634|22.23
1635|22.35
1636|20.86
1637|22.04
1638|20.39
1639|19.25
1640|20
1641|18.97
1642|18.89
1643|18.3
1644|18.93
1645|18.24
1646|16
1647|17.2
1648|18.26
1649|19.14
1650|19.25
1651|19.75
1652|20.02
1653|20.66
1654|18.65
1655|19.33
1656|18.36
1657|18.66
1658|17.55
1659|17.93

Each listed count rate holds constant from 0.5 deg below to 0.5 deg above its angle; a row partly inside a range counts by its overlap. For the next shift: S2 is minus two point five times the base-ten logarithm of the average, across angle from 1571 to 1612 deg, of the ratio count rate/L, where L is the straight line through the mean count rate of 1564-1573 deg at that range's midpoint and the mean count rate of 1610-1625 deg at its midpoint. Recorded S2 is 0.15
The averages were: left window 18.2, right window 16.1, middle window 15.1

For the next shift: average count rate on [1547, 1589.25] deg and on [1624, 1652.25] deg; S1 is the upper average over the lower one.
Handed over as 1.19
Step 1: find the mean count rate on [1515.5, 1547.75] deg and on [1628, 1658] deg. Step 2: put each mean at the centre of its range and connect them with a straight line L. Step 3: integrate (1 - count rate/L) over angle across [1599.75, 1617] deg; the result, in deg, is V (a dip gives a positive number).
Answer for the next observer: 5.52 deg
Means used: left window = 17.7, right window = 19.8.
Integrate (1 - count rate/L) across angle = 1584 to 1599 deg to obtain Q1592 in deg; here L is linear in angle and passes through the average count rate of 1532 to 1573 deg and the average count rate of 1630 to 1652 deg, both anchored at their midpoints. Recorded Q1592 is 3.1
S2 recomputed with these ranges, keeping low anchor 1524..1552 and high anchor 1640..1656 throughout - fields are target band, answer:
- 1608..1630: 0.114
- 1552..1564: 0.074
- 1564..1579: 0.034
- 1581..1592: 0.321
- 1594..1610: 0.288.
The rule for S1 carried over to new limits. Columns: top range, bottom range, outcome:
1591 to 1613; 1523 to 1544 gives 0.77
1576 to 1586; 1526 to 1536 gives 0.82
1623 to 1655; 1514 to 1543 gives 1.16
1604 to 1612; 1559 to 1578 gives 0.66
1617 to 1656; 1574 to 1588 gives 1.27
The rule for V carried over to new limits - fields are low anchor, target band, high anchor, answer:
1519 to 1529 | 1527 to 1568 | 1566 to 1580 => -3.77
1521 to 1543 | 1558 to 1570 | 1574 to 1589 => -1.08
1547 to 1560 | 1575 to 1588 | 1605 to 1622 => 0.42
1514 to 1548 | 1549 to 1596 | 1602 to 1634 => 1.05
